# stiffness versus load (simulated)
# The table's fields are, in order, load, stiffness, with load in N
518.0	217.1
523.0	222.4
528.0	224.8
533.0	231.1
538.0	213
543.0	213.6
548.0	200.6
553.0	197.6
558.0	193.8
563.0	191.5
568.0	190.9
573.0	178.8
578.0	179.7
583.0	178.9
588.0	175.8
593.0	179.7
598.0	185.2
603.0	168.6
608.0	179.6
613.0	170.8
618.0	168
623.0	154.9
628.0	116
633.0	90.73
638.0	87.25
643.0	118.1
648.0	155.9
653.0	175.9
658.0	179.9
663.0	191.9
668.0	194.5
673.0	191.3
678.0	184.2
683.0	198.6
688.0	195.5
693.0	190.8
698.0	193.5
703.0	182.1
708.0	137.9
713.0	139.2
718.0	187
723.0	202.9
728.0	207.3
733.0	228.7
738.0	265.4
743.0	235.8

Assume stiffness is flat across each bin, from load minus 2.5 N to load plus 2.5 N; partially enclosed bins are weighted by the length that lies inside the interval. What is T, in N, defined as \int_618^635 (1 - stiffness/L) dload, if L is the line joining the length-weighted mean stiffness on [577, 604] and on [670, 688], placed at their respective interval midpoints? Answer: 5.1 N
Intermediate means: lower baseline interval 178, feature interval 128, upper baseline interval 192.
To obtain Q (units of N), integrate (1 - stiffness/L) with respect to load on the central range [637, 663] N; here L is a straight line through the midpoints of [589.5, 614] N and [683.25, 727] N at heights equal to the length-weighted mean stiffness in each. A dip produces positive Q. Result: 4.0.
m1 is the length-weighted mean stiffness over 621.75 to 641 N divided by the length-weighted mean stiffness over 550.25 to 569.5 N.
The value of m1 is 0.57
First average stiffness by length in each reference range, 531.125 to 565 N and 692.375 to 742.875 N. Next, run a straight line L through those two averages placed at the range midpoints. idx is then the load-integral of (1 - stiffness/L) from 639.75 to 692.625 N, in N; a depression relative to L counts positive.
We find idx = 5.5 N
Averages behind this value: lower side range 206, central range 178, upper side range 196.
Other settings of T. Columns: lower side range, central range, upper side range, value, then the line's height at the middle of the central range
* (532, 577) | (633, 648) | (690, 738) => 6.54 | 194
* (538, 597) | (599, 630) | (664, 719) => 4.19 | 187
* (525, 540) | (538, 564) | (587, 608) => 1.14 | 210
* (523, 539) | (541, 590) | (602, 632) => 1.61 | 197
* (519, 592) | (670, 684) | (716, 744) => 1.55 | 214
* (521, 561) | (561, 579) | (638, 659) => 0.82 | 194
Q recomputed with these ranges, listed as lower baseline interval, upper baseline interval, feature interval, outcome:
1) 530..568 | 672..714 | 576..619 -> 4.43 N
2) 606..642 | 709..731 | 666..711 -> -4.92 N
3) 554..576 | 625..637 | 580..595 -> -1.73 N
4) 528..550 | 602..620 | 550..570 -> 0.94 N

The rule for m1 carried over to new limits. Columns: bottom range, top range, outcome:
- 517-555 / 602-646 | 0.64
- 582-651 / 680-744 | 1.29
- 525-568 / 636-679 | 0.79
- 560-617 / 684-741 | 1.08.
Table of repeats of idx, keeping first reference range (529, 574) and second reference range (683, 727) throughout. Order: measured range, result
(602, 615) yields 1.4 N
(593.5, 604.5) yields 1.0 N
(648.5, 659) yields 0.8 N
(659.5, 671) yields -0.3 N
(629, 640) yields 5.7 N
